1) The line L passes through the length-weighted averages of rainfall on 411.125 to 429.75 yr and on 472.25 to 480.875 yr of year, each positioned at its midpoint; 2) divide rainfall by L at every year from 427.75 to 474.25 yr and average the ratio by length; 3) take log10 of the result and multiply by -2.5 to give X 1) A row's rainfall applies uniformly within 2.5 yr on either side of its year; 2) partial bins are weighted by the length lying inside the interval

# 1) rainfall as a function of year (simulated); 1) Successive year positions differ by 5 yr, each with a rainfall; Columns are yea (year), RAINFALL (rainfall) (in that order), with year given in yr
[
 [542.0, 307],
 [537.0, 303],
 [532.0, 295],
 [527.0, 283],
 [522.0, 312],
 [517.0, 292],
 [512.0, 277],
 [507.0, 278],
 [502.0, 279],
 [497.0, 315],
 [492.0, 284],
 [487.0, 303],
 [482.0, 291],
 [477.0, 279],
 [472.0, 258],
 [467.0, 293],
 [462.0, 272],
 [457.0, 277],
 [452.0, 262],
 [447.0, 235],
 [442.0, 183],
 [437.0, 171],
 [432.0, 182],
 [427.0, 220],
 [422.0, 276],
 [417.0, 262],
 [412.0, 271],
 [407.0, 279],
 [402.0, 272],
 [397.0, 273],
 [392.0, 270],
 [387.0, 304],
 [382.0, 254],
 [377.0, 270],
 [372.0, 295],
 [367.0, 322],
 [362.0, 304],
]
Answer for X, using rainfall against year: 0.13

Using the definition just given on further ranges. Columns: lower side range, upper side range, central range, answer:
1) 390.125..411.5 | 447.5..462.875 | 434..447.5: 0.37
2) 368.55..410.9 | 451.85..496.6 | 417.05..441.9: 0.29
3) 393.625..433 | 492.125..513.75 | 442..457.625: 0.11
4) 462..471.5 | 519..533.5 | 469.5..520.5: 0.01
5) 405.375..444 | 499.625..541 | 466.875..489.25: -0.08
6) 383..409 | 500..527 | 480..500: -0.05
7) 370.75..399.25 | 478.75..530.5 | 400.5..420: 0.03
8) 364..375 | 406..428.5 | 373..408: 0.04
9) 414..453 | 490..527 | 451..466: -0.12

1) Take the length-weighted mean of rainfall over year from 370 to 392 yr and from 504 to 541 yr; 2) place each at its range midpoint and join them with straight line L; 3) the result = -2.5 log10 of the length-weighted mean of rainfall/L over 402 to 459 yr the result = 0.18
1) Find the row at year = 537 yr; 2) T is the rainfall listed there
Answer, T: 303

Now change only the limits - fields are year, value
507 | 278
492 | 284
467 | 293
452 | 262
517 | 292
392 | 270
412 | 271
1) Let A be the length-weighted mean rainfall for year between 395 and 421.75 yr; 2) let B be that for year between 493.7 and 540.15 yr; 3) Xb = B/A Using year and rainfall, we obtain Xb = 1.1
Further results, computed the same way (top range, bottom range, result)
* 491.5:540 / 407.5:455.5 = 1.26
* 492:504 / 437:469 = 1.20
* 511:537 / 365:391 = 1.02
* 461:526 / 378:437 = 1.12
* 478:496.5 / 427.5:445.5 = 1.58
